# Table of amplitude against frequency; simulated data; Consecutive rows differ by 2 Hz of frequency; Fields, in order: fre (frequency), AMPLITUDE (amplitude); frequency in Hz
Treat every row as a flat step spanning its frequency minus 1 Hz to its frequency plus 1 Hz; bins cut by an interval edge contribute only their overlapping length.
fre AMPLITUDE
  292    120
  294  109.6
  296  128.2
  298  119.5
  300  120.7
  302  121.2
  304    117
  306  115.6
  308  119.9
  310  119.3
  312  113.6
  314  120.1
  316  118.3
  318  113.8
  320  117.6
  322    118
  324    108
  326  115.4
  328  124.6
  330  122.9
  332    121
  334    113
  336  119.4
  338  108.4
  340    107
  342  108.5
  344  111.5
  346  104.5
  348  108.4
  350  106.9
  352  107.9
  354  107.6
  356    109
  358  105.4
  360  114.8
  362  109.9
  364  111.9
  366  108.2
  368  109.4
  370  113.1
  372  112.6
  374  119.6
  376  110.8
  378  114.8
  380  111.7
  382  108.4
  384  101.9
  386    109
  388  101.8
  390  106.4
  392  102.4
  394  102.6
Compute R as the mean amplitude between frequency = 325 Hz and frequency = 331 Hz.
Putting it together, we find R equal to 121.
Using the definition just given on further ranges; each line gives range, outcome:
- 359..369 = 111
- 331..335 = 117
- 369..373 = 113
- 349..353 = 107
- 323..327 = 112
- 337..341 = 108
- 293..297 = 119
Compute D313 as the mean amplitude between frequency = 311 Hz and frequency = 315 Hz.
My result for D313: 117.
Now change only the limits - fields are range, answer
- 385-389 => 105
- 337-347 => 108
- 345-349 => 106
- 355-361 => 110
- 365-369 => 109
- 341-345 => 110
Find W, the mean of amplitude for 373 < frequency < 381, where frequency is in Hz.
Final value 114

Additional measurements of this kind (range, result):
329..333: 122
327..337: 120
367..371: 111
